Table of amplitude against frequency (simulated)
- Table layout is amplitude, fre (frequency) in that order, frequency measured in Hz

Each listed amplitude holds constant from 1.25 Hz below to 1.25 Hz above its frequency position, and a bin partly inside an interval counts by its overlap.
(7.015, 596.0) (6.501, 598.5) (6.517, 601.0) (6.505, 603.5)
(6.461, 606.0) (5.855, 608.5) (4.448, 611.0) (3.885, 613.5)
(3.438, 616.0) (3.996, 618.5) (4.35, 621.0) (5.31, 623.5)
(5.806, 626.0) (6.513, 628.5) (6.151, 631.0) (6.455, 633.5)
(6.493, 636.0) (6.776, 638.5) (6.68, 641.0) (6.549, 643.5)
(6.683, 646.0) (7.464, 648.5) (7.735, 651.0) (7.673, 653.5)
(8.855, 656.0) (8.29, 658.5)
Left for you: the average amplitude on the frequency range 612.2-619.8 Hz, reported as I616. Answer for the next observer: 3.78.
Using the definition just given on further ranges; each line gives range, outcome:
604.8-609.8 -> 6.14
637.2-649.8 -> 6.83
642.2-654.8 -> 7.23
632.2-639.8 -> 6.57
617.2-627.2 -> 4.85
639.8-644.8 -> 6.61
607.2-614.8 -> 4.73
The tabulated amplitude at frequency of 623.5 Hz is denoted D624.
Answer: 5.31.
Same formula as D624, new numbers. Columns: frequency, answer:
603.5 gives 6.505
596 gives 7.015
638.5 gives 6.776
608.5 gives 5.855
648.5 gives 7.464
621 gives 4.35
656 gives 8.855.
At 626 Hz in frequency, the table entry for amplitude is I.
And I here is 5.806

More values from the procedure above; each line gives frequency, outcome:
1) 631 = 6.151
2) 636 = 6.493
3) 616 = 3.438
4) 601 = 6.517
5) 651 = 7.735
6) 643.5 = 6.549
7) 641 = 6.68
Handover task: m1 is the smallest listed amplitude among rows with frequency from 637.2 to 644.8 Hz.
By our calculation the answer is 6.549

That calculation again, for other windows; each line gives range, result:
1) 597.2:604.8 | 6.501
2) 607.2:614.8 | 3.885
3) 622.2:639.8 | 5.31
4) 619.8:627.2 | 4.35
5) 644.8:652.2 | 6.683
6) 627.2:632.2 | 6.151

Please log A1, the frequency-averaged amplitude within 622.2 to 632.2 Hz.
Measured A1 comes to 5.94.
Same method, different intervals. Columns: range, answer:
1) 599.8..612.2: 5.96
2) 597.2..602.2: 6.51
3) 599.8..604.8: 6.51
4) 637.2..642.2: 6.73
